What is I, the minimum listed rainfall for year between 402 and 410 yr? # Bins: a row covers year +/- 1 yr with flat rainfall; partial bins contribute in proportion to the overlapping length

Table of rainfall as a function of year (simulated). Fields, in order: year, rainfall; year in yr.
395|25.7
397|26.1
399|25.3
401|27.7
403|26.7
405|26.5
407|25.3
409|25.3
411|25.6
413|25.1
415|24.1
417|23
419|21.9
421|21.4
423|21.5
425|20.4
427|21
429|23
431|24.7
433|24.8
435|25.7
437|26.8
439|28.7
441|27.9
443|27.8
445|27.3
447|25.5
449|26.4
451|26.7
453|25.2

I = 25.3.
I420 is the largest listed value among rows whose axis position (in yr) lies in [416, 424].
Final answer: 23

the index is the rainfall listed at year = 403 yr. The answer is 26.7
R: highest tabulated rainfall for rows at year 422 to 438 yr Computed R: 26.8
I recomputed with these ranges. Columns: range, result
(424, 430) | 20.4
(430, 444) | 24.7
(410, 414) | 25.1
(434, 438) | 25.7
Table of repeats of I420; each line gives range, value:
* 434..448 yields 28.7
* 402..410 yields 26.7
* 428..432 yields 24.7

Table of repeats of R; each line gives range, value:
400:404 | 27.7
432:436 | 25.7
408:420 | 25.6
